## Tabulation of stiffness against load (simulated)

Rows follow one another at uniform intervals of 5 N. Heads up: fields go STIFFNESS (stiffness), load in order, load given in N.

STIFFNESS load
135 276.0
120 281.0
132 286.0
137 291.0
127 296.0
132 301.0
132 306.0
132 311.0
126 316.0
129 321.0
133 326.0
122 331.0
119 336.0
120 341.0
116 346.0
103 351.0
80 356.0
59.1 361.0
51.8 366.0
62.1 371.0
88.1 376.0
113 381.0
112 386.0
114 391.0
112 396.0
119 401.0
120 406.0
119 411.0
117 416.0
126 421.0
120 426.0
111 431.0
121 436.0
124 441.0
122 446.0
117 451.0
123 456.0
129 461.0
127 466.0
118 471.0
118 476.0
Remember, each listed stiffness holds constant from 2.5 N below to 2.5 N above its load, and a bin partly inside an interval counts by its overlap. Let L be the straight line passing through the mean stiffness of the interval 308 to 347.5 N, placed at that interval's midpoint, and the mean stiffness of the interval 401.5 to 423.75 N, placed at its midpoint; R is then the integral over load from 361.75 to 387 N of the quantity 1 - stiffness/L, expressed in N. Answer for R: 8.3 N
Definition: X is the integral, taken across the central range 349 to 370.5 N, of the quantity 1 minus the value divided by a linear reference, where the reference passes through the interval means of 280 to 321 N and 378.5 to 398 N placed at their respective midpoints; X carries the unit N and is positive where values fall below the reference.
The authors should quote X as 8.50 N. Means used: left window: 130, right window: 113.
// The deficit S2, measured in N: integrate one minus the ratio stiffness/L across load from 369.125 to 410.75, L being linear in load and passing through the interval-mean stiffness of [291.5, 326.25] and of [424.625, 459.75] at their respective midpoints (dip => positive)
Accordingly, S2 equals 5.88 N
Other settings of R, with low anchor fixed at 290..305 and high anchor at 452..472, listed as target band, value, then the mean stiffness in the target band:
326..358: 4.3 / 112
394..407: 1.0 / 117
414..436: 1.2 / 119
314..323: 0.2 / 128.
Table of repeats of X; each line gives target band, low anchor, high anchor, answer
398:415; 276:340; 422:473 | 0.6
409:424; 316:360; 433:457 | -0.2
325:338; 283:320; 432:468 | 0.5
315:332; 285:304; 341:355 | -1.3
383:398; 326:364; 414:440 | 0.0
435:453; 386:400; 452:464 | 0.2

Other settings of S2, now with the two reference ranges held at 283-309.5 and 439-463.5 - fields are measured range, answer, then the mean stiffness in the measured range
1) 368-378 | 4.2 N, 73.3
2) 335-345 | 0.8 N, 119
